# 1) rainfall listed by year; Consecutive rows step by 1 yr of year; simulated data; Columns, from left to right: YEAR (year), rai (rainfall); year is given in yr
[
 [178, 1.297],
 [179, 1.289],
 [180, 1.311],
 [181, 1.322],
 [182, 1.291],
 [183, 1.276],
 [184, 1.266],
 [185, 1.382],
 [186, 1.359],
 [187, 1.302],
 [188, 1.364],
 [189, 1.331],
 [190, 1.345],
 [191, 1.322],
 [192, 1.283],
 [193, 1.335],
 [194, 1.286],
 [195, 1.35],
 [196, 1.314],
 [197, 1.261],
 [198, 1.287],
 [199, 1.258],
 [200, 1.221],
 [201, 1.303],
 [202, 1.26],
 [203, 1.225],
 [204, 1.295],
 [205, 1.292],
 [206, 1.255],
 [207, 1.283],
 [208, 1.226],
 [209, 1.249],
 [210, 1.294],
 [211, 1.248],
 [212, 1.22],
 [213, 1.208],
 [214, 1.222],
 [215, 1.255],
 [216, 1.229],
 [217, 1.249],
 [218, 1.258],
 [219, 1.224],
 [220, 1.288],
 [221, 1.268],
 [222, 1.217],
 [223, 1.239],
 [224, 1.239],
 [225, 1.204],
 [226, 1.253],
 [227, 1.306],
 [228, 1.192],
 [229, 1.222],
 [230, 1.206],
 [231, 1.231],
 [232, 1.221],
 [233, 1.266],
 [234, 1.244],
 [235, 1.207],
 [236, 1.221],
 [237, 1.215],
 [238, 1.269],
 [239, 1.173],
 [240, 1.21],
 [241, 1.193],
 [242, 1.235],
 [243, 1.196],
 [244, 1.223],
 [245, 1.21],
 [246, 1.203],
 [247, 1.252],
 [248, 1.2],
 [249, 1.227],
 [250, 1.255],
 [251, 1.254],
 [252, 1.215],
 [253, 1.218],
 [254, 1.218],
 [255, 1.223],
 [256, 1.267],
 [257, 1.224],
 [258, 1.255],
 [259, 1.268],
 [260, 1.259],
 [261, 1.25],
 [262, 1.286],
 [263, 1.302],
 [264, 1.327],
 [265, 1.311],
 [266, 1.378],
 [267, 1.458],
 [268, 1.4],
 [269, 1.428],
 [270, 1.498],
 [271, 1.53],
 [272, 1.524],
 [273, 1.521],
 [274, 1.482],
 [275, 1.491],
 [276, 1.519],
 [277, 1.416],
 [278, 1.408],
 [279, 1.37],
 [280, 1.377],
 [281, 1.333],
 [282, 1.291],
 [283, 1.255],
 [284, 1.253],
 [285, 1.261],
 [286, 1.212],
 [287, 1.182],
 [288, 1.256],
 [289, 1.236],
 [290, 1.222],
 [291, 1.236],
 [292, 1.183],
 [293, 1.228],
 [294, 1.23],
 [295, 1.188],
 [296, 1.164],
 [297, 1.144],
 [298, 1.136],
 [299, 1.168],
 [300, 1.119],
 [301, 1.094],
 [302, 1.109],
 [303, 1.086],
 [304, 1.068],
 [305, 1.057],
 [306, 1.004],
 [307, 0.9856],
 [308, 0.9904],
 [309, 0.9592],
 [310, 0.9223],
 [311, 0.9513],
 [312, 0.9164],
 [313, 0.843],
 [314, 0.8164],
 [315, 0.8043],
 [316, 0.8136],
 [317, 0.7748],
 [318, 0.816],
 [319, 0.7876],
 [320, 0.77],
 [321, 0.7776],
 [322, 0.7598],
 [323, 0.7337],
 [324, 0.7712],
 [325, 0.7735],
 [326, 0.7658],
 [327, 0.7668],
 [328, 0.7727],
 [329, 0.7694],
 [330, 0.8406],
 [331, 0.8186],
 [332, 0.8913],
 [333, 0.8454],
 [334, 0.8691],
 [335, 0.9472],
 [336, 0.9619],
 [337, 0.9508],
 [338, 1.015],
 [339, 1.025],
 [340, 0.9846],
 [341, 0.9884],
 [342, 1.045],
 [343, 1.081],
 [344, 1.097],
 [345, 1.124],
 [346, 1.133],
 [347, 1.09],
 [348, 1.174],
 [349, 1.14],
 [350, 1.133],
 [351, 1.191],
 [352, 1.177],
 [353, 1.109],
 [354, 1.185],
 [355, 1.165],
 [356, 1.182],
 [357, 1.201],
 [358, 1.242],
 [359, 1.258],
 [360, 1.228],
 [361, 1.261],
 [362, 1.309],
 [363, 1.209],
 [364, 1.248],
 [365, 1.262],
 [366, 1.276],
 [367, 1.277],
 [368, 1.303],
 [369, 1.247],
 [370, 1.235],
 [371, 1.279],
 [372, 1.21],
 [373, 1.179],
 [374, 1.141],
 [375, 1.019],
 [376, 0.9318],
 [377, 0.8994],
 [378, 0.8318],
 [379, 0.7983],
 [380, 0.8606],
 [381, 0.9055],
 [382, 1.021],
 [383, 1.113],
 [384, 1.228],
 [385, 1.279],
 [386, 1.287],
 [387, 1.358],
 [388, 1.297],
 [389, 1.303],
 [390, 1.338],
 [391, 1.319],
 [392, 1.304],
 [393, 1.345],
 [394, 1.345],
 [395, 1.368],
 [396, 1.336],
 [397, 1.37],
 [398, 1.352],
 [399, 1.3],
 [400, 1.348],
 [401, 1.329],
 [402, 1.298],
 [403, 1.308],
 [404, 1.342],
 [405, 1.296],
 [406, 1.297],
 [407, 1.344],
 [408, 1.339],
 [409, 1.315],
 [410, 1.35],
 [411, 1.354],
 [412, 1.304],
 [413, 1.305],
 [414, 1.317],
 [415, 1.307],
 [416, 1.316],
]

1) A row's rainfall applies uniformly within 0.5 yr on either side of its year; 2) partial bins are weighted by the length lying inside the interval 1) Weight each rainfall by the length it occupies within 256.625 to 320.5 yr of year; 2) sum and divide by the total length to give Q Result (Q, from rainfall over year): 1.19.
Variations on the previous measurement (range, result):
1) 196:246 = 1.24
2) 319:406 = 1.11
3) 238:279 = 1.31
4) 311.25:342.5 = 0.853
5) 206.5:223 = 1.25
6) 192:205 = 1.28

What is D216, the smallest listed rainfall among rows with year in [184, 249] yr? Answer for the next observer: 1.173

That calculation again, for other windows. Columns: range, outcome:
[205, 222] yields 1.208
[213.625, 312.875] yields 0.9164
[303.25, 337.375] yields 0.7337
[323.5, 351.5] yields 0.7658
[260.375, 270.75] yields 1.25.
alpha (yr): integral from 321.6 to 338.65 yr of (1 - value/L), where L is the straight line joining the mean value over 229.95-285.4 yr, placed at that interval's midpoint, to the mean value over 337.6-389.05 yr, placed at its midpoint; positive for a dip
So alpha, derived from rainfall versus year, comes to 5.0 yr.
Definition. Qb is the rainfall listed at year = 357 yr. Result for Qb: 1.201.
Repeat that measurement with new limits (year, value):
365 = 1.262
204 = 1.295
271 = 1.53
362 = 1.309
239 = 1.173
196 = 1.314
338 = 1.015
